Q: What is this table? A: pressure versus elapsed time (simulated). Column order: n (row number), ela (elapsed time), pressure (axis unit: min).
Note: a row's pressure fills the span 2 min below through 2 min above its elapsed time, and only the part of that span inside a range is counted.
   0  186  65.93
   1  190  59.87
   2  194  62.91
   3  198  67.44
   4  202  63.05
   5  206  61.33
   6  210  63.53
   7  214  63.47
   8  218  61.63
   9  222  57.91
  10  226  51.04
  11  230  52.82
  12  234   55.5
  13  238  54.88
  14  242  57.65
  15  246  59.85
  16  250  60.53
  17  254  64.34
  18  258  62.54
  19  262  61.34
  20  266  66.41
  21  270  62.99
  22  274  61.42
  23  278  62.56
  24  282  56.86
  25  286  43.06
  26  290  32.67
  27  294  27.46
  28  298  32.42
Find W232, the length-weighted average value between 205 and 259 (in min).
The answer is 59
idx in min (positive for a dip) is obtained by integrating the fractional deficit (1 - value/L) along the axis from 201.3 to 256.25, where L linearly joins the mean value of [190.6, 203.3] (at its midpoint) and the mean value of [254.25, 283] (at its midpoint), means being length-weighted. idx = 3.7 min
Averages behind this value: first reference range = 64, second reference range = 62.3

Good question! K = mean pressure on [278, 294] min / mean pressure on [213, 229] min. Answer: 0.77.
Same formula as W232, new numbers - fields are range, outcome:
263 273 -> 64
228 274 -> 60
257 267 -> 63.2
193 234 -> 60.2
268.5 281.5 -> 61.7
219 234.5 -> 54.7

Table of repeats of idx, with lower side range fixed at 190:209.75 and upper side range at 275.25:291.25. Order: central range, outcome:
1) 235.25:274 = -4.7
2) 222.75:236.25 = 1.2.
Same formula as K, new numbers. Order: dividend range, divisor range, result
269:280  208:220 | 0.99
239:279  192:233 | 1.02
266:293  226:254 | 0.93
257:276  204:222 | 1.02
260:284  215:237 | 1.10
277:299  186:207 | 0.66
